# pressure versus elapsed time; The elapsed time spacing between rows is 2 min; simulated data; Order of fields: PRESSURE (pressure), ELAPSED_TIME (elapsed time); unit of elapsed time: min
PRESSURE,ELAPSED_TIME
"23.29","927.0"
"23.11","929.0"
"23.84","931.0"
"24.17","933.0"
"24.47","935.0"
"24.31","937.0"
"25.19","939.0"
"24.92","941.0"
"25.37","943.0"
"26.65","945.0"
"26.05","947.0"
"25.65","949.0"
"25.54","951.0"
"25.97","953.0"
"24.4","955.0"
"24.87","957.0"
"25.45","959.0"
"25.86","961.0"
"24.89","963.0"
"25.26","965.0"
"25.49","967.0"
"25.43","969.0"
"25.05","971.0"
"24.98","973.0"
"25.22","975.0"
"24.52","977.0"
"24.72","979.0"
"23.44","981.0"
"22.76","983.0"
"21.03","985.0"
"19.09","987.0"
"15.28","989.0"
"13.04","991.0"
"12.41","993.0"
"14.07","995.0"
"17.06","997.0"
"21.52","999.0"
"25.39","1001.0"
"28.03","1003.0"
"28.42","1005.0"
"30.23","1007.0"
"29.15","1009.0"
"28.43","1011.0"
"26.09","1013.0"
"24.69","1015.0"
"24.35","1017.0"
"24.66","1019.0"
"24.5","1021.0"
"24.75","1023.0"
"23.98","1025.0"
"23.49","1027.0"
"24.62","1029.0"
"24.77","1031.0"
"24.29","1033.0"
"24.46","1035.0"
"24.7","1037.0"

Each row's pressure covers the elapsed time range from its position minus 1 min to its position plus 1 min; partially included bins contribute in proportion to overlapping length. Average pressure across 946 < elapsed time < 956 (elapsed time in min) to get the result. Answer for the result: 25.5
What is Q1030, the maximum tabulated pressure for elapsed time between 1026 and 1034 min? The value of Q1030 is 24.77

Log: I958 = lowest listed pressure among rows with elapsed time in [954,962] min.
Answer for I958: 24.4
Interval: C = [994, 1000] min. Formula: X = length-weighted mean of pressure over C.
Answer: 17.6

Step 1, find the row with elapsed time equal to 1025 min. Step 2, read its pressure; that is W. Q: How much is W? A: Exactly 23.98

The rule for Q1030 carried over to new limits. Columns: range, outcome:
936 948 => 26.65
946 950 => 26.05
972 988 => 25.22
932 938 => 24.47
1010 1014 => 28.43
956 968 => 25.86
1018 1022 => 24.66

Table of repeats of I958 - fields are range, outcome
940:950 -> 24.92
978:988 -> 19.09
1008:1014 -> 26.09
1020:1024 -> 24.5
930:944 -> 23.84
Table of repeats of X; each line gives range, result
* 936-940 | 24.8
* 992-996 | 13.2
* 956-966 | 25.3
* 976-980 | 24.6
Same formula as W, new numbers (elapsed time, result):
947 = 26.05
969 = 25.43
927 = 23.29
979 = 24.72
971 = 25.05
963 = 24.89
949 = 25.65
